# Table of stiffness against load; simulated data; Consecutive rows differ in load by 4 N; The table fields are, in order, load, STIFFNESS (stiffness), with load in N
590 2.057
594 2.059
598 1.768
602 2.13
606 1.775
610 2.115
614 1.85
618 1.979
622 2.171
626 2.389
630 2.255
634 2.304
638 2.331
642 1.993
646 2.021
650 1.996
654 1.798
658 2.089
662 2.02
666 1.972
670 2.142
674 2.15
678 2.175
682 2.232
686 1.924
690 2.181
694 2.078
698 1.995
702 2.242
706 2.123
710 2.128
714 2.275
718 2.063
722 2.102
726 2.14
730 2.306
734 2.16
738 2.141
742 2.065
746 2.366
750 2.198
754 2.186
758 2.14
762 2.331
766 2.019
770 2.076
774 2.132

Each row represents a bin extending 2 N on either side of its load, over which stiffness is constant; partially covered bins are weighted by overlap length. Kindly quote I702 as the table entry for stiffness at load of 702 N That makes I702 2.242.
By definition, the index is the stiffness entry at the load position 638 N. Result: 2.331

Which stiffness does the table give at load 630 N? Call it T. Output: 2.255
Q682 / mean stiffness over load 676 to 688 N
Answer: 2.11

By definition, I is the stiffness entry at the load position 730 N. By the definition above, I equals 2.306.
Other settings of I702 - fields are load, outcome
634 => 2.304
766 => 2.019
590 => 2.057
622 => 2.171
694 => 2.078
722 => 2.102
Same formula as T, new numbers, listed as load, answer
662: 2.02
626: 2.389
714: 2.275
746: 2.366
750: 2.198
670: 2.142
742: 2.065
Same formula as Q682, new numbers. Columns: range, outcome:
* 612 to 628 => 2.1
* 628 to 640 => 2.3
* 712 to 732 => 2.18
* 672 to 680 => 2.16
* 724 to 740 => 2.19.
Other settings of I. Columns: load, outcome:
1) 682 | 2.232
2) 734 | 2.16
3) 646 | 2.021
